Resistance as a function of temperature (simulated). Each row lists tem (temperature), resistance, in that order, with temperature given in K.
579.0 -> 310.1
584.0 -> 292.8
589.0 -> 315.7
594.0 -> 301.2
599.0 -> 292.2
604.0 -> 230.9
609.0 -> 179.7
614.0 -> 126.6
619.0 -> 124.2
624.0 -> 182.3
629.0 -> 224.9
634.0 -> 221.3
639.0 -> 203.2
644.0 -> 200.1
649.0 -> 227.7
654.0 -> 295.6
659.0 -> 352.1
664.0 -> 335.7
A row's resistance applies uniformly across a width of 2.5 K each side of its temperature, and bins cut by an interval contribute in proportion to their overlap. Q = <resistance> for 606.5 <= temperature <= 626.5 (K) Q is 153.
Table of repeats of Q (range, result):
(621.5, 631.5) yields 204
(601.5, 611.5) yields 205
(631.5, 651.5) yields 213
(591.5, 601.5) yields 297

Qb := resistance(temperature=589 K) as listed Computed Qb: 315.7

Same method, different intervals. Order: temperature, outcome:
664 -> 335.7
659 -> 352.1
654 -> 295.6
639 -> 203.2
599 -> 292.2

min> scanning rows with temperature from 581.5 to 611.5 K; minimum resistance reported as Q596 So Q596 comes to 179.7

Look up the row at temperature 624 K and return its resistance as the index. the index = 182.3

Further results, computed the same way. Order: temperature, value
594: 301.2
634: 221.3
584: 292.8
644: 200.1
